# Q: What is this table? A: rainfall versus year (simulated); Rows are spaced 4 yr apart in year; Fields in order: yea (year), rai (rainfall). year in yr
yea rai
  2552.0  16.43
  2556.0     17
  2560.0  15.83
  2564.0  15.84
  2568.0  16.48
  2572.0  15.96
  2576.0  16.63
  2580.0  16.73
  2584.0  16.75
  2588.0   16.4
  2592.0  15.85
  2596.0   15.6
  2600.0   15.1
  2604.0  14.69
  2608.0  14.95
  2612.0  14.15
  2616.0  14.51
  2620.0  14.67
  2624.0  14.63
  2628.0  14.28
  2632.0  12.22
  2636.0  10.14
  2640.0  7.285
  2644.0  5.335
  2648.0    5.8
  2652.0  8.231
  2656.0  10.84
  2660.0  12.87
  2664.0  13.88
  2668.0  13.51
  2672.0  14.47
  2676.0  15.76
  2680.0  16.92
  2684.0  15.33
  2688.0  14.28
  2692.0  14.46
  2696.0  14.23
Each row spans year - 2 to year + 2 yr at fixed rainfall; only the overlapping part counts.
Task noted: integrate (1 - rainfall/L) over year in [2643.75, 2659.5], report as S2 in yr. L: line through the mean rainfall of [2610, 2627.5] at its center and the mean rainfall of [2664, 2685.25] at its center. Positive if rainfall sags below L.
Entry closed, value 6.9 yr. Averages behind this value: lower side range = 14.5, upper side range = 15.1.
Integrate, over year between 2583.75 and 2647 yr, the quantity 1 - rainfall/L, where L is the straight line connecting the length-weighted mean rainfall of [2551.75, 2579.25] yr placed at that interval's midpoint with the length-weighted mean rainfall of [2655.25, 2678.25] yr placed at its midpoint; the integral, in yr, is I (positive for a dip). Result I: 7.6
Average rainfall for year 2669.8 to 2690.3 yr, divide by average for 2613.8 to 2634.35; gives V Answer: 1.1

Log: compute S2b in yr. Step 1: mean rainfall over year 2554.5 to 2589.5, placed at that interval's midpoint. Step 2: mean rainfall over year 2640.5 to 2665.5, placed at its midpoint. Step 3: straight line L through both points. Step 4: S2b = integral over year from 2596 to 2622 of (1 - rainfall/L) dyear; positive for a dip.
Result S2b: -3.2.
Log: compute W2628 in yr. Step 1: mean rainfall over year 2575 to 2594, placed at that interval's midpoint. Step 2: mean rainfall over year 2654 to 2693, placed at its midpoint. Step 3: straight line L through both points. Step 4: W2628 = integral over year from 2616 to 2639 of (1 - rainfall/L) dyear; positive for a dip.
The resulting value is 3.5 yr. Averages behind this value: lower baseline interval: 16.5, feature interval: 13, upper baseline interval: 14.2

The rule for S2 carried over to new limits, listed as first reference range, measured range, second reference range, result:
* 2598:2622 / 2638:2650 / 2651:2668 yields 6.2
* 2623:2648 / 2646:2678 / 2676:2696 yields 2.5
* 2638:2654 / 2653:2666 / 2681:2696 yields -4.1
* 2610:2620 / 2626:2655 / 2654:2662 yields 8.7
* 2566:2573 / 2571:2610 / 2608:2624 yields -1.0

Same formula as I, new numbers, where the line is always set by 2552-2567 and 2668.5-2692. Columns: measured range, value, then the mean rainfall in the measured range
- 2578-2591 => -0.4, 16.6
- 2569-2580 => -0.2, 16.4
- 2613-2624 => 0.8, 14.6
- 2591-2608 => 0.7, 15.2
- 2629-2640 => 3.4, 10.8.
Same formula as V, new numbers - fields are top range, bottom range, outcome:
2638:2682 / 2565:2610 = 0.71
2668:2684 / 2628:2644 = 1.56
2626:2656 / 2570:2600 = 0.57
